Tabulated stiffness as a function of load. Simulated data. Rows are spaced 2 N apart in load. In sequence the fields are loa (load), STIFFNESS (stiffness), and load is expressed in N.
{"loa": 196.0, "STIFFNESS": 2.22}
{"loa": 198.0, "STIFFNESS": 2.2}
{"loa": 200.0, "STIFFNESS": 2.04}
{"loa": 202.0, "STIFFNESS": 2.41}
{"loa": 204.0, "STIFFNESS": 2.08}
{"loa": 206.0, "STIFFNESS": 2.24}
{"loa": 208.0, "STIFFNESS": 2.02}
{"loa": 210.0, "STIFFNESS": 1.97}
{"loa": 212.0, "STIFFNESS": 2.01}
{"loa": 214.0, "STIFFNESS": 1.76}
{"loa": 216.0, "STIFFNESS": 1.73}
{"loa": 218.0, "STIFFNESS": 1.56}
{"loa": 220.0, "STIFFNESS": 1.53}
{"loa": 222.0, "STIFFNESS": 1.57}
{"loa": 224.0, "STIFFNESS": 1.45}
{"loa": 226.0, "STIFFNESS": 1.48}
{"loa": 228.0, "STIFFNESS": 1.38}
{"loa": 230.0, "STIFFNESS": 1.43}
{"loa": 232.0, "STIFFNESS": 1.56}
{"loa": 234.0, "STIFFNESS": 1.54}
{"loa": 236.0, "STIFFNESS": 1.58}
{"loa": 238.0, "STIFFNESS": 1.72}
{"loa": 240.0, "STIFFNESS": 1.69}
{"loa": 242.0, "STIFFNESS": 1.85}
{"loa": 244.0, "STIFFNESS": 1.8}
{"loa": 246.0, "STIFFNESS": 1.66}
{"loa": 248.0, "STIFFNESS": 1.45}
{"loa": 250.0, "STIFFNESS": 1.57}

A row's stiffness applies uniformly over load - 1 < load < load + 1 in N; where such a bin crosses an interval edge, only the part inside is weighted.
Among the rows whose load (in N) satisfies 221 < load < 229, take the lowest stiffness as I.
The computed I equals 1.38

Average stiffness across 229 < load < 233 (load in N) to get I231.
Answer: 1.5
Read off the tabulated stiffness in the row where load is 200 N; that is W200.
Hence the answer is 2.04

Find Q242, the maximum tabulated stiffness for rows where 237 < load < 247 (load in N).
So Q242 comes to 1.85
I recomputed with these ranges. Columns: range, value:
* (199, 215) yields 1.76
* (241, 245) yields 1.8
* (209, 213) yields 1.97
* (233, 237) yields 1.54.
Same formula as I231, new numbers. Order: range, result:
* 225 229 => 1.43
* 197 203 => 2.22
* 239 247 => 1.75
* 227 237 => 1.5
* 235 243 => 1.71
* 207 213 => 2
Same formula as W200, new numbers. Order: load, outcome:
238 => 1.72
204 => 2.08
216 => 1.73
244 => 1.8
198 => 2.2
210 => 1.97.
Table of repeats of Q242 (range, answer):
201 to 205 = 2.41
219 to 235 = 1.57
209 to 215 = 2.01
